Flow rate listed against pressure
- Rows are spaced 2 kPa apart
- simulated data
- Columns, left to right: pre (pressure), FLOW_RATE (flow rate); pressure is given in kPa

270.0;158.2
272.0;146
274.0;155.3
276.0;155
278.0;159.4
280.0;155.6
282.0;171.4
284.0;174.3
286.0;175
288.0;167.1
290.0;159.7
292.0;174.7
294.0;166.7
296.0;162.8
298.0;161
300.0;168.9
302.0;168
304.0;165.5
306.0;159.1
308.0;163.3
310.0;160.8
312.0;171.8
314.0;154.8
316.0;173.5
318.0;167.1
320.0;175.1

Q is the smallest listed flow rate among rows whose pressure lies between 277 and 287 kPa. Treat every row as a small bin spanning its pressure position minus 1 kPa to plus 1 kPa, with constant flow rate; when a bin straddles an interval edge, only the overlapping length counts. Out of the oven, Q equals 155.6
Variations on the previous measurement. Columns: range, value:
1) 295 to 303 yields 161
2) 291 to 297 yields 162.8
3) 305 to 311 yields 159.1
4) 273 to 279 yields 155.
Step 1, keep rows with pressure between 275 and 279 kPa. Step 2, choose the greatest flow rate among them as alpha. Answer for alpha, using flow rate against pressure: 159.4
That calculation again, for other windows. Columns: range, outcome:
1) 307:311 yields 163.3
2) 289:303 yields 174.7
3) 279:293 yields 175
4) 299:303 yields 168.9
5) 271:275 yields 155.3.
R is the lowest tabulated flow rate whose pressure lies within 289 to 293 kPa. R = 159.7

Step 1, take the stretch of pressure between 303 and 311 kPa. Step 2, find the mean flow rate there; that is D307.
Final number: 162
